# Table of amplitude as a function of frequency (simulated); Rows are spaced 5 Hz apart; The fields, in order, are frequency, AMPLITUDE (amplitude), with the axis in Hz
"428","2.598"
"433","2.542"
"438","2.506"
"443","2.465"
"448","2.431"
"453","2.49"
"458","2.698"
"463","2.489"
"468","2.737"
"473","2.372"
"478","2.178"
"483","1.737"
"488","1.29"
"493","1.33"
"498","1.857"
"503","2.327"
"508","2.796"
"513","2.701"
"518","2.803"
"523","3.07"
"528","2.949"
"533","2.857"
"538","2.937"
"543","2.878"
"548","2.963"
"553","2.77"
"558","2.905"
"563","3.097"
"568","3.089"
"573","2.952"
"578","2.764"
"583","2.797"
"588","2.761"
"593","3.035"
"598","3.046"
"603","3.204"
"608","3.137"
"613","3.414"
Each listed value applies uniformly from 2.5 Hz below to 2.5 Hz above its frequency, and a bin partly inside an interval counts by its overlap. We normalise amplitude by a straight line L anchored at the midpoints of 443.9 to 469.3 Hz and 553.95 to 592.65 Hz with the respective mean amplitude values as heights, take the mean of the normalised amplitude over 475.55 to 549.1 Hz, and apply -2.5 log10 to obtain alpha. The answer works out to 0.13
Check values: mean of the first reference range 2.55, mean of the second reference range 2.91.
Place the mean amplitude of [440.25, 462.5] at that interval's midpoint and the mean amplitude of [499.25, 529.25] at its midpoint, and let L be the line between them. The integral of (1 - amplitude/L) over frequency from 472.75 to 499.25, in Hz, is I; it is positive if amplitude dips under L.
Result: 8.9 Hz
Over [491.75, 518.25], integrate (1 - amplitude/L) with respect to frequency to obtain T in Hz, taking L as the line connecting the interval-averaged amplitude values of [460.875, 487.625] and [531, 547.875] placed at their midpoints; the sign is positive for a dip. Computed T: 2.6 Hz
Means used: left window 2.22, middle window 2.31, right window 2.9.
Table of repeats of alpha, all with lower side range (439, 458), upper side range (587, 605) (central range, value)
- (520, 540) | -0.06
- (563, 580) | -0.01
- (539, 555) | -0.01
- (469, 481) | 0.12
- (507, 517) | -0.01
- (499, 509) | 0.12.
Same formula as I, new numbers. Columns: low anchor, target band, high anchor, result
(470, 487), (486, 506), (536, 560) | 4.7 Hz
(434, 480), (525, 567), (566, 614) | -1.4 Hz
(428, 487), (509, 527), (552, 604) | -1.2 Hz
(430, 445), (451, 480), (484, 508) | -4.3 Hz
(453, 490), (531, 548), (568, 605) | -1.6 Hz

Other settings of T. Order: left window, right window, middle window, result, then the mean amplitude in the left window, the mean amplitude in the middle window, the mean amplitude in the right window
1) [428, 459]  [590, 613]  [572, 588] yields 1.22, 2.52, 2.81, 3.13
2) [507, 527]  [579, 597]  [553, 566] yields -0.43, 2.85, 2.96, 2.87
